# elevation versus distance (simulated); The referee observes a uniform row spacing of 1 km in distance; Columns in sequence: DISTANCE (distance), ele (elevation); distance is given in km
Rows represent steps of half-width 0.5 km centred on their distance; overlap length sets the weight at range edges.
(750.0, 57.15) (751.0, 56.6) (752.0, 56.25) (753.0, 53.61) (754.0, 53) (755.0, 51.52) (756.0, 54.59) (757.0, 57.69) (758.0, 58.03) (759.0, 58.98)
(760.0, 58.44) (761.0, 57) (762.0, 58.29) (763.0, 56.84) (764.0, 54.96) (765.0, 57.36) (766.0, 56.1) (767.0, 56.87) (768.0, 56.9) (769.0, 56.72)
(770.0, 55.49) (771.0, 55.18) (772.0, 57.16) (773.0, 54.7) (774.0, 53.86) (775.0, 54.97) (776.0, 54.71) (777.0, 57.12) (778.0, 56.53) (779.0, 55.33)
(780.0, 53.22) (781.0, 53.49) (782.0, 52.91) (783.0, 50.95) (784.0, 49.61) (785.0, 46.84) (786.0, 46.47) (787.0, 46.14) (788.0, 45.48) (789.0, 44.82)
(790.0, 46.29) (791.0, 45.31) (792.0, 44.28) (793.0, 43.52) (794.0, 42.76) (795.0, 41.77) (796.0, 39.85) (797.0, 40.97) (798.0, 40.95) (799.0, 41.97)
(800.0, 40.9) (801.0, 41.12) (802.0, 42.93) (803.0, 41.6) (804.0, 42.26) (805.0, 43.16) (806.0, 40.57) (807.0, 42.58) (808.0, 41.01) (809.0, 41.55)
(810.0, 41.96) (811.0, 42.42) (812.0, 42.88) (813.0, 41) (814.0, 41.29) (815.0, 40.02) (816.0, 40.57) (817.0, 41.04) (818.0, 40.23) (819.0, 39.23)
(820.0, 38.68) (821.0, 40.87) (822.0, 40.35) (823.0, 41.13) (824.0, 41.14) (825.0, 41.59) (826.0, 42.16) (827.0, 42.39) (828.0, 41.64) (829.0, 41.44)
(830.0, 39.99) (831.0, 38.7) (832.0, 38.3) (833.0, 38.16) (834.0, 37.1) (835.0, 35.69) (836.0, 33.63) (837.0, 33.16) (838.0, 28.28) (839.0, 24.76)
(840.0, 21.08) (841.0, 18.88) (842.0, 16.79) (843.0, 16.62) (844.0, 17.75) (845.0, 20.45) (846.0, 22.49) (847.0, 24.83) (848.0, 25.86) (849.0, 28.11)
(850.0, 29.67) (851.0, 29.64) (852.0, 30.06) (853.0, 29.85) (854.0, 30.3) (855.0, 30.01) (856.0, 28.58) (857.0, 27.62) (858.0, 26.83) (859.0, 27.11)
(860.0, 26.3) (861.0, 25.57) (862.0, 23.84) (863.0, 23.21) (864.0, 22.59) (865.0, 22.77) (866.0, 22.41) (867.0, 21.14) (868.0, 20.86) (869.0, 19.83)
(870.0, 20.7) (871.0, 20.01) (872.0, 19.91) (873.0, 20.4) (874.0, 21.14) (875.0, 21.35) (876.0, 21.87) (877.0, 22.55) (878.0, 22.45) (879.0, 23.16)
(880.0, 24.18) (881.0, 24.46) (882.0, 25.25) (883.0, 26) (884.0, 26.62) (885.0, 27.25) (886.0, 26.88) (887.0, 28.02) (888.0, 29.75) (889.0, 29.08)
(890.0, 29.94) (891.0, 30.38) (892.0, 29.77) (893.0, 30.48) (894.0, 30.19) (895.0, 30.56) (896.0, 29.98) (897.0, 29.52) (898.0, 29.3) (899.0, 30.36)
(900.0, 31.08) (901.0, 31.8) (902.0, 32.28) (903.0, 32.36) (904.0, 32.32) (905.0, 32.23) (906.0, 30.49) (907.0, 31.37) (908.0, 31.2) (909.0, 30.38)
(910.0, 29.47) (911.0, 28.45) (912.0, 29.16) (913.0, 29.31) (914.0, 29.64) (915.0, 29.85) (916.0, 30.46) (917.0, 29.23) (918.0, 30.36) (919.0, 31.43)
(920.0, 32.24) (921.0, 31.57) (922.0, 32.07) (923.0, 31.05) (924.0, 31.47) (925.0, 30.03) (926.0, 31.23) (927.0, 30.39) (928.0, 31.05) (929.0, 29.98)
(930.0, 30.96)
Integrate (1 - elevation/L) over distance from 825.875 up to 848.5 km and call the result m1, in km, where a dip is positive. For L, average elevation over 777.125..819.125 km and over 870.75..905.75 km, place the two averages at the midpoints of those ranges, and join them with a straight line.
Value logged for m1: 4.3 km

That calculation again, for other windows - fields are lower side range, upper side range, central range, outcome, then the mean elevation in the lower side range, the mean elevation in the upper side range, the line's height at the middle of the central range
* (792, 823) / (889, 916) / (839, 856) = 5.57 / 41.4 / 30.4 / 36.8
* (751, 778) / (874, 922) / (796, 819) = 2.83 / 56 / 28.8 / 47.3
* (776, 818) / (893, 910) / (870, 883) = 4.52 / 44.8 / 30.9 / 34.2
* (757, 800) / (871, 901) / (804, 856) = 6.65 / 51.4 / 26.6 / 39.5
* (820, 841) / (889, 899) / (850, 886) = 9.01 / 36.7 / 30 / 32.7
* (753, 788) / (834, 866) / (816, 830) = -2.07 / 54.5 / 26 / 35.7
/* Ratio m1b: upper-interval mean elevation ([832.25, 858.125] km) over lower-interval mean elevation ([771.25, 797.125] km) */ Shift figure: 0.6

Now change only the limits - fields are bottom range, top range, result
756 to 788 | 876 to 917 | 0.53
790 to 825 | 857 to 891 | 0.58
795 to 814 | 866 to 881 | 0.52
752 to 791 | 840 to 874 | 0.44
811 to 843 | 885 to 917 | 0.82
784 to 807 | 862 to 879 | 0.50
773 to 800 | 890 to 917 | 0.63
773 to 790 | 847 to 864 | 0.53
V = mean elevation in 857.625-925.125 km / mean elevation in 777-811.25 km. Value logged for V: 0.61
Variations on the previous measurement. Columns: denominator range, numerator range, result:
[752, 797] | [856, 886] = 0.45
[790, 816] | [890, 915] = 0.73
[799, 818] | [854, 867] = 0.62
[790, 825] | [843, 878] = 0.58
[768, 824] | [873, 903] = 0.60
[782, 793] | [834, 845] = 0.54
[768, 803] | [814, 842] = 0.76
